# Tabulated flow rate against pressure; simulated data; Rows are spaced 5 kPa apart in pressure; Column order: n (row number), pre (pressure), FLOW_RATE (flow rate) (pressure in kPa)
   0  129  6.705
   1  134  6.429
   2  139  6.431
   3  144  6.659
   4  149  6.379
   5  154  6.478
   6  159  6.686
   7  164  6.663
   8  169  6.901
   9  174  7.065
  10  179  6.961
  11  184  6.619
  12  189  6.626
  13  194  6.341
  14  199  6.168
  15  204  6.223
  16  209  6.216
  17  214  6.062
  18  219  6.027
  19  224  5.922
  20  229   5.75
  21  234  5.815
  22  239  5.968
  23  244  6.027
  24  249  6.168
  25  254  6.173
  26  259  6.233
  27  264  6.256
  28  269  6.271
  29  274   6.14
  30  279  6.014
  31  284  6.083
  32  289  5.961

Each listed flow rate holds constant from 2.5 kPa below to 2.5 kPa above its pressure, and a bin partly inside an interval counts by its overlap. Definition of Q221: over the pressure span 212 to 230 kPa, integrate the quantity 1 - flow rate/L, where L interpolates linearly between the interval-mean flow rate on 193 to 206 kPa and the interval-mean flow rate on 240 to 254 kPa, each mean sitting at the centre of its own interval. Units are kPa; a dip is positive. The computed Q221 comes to 0.6 kPa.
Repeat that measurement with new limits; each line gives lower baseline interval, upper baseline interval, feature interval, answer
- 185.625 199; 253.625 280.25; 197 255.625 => 2.6 kPa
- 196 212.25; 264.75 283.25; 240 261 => 0.1 kPa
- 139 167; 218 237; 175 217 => -1.7 kPa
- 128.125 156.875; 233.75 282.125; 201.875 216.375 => 0.3 kPa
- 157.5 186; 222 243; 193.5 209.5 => 0.3 kPa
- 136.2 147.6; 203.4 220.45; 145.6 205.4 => -2.5 kPa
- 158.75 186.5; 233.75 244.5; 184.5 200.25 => 0.3 kPa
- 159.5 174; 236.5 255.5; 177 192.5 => -0.1 kPa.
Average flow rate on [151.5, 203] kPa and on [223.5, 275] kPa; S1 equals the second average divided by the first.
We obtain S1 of 0.9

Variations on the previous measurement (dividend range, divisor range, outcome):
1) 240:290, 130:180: 0.92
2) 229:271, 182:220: 0.97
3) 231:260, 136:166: 0.92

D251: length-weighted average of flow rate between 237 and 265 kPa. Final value 6.13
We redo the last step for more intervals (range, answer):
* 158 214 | 6.56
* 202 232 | 6.03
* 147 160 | 6.5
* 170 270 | 6.25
